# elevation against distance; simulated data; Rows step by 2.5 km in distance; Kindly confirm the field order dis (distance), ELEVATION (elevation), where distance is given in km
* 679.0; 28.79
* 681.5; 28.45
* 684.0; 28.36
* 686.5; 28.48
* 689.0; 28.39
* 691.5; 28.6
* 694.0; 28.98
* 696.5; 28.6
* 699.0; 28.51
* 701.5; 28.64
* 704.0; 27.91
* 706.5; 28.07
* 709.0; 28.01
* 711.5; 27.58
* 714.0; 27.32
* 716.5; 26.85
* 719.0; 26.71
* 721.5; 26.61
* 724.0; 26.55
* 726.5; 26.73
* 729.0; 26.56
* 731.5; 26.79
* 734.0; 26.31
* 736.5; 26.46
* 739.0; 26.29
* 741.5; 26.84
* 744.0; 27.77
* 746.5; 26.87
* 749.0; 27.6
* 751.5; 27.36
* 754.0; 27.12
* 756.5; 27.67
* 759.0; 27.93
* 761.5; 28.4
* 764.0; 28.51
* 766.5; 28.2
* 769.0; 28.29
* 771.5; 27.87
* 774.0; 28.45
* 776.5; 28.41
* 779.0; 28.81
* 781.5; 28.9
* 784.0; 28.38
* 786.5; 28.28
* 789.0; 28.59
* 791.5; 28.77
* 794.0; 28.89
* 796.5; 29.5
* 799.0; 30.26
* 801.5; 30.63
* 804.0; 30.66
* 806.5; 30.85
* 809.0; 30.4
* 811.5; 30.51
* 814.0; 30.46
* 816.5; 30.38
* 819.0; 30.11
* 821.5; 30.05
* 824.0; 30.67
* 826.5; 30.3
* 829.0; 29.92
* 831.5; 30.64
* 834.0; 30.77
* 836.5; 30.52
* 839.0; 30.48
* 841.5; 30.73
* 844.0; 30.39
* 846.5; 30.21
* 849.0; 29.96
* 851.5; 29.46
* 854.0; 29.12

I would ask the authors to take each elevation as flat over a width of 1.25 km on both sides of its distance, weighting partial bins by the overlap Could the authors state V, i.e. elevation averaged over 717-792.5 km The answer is 27.6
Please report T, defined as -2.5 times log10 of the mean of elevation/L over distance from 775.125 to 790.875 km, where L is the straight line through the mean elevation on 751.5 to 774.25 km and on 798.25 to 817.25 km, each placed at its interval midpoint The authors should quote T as 0.02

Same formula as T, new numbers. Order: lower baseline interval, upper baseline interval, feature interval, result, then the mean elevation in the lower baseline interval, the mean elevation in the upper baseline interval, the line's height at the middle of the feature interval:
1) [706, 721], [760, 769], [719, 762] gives 0.03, 27.4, 28.3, 27.9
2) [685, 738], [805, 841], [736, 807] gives 0.03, 27.6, 30.4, 29.1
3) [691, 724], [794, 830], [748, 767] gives 0.04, 27.8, 30.3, 29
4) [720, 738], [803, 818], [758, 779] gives 0.01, 26.6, 30.5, 28.5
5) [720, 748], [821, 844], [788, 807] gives -0.02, 26.7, 30.5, 29.1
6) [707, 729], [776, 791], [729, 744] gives 0.03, 27.1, 28.6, 27.5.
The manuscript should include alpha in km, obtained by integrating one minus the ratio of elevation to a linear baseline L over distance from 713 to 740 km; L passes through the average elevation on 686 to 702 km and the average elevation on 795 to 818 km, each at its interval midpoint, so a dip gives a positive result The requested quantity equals 2.29 km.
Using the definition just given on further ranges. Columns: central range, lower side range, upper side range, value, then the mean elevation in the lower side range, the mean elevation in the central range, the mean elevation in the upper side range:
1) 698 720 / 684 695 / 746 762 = 0.4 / 28.6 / 27.7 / 27.6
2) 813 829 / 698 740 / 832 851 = -0.2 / 27.2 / 30.3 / 30.4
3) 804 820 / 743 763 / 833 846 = -0.5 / 27.6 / 30.5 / 30.6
